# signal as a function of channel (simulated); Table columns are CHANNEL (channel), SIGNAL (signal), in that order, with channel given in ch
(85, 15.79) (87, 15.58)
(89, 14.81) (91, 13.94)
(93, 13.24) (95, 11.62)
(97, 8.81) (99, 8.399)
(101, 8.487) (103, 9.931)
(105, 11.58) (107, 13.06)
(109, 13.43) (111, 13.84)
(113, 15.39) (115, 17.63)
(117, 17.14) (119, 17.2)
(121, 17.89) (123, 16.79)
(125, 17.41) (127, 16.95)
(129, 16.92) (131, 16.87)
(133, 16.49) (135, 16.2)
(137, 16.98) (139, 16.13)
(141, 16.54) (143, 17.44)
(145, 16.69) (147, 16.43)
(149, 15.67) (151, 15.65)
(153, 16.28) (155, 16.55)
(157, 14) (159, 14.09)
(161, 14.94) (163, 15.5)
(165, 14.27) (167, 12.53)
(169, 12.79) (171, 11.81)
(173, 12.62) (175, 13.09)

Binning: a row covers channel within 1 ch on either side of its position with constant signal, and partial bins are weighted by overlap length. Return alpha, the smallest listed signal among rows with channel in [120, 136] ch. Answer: 16.2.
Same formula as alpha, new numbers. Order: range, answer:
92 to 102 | 8.399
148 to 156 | 15.65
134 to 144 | 16.13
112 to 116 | 15.39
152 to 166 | 14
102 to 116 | 9.931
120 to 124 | 16.79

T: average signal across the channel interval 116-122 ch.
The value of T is 17.4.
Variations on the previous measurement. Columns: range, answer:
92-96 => 12.4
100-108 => 10.8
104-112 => 13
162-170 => 13.8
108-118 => 15.5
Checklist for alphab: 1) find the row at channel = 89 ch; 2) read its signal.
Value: 14.81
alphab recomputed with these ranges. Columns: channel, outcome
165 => 14.27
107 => 13.06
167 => 12.53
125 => 17.41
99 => 8.399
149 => 15.67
